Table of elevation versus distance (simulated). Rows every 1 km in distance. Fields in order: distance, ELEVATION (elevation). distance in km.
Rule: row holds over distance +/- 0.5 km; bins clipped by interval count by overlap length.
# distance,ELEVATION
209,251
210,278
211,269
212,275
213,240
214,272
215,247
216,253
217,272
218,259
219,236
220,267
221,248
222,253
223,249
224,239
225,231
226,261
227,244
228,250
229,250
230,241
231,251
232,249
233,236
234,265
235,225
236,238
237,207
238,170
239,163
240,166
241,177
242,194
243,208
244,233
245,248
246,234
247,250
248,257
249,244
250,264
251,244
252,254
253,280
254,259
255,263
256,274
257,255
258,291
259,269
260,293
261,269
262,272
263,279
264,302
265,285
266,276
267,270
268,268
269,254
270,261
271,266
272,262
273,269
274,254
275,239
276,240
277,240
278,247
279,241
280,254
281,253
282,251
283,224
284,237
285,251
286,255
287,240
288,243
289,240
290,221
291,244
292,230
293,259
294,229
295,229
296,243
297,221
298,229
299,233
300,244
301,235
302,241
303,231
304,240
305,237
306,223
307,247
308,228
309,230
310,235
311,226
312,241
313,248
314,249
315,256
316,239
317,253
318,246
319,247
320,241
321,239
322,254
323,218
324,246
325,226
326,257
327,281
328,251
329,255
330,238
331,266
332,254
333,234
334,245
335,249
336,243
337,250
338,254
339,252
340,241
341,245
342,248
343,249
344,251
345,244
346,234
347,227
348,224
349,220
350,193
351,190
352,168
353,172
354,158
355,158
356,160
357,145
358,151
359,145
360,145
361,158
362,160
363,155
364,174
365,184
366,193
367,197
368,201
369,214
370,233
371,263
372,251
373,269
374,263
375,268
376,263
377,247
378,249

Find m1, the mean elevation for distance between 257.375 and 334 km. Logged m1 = 249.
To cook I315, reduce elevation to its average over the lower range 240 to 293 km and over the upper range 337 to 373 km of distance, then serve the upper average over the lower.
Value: 0.8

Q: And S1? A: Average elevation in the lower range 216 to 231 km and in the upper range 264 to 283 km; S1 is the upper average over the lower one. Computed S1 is 1.03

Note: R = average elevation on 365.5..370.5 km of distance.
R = 208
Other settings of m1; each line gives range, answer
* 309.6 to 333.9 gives 246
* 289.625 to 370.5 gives 224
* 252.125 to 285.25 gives 262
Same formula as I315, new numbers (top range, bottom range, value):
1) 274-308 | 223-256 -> 1.02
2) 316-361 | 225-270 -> 0.90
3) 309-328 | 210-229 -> 0.96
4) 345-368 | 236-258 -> 0.77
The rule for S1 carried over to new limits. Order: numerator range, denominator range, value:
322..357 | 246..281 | 0.87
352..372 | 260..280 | 0.68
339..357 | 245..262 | 0.80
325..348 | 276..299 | 1.03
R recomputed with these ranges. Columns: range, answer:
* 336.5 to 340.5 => 249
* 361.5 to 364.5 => 163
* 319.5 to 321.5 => 240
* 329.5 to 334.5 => 247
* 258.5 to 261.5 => 277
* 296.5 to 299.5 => 228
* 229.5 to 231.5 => 246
